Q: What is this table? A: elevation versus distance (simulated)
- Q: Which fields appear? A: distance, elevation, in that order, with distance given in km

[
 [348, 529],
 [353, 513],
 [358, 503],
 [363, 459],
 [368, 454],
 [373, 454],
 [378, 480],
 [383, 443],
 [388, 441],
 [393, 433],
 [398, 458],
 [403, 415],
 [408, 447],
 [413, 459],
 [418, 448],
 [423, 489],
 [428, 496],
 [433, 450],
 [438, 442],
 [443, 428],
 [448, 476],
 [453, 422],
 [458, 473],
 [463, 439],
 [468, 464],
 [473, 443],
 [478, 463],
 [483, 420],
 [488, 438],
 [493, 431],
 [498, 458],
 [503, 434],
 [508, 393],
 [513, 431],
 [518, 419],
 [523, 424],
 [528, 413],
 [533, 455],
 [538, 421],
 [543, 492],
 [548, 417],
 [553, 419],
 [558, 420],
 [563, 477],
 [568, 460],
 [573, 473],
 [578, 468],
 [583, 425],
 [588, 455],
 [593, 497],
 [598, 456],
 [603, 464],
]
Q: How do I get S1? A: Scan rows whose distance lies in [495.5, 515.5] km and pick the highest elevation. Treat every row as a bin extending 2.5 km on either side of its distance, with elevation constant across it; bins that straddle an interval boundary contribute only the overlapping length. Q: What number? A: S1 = 458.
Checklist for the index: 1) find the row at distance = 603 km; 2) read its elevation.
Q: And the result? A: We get 464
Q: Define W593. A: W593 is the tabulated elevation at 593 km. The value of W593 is 497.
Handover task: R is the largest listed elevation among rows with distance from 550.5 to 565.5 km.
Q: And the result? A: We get 477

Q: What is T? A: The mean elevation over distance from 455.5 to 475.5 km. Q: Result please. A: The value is 455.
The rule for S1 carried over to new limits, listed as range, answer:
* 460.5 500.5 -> 464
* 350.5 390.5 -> 513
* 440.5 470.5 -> 476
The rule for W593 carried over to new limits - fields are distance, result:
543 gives 492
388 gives 441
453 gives 422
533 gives 455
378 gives 480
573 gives 473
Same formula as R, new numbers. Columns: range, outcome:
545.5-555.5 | 419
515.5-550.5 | 492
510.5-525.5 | 431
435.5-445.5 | 442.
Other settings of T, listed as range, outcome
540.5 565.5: 445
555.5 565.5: 448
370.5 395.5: 450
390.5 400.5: 446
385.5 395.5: 437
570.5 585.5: 455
